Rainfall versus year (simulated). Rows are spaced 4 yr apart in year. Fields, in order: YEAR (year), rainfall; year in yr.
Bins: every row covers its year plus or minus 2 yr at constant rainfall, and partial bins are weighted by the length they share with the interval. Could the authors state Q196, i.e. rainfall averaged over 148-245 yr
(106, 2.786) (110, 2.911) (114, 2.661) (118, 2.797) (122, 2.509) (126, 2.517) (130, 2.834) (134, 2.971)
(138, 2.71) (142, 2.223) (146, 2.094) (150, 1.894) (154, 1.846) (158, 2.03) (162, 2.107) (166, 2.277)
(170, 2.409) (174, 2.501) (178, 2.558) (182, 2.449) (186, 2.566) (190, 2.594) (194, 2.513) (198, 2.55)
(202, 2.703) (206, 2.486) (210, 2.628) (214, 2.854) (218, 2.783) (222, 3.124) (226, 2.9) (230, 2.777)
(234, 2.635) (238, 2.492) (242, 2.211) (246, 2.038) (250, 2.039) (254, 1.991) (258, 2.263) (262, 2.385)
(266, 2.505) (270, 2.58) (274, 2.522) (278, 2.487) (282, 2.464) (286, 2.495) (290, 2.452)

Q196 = 2.49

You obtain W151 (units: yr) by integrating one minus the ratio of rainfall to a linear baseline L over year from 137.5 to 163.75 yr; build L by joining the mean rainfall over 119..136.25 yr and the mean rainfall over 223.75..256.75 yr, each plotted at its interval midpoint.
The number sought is 5.5 yr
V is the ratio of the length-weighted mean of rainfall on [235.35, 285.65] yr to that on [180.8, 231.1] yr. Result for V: 0.9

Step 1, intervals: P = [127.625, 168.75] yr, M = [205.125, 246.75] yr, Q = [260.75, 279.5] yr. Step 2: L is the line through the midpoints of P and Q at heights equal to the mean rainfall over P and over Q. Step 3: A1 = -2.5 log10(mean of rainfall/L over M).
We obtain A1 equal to -0.10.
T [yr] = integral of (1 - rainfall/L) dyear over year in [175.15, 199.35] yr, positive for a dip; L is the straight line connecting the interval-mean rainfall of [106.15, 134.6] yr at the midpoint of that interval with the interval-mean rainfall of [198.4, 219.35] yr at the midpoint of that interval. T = 1.4 yr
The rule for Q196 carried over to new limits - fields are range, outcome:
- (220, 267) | 2.45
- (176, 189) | 2.53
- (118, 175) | 2.36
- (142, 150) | 2.08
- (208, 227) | 2.86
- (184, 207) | 2.57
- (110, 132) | 2.69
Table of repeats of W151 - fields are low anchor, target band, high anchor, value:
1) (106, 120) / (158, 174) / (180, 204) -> 2.3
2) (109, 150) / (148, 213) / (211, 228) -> 8.8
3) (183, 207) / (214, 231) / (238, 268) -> -3.5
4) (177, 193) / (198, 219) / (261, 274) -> -1.2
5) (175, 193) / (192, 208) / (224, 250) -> -0.3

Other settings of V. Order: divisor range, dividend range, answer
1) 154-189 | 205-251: 1.11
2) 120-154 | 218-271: 1.01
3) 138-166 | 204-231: 1.33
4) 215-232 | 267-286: 0.87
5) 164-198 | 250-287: 0.96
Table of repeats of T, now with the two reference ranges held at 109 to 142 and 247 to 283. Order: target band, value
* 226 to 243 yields -1.2 yr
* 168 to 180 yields 0.4 yr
